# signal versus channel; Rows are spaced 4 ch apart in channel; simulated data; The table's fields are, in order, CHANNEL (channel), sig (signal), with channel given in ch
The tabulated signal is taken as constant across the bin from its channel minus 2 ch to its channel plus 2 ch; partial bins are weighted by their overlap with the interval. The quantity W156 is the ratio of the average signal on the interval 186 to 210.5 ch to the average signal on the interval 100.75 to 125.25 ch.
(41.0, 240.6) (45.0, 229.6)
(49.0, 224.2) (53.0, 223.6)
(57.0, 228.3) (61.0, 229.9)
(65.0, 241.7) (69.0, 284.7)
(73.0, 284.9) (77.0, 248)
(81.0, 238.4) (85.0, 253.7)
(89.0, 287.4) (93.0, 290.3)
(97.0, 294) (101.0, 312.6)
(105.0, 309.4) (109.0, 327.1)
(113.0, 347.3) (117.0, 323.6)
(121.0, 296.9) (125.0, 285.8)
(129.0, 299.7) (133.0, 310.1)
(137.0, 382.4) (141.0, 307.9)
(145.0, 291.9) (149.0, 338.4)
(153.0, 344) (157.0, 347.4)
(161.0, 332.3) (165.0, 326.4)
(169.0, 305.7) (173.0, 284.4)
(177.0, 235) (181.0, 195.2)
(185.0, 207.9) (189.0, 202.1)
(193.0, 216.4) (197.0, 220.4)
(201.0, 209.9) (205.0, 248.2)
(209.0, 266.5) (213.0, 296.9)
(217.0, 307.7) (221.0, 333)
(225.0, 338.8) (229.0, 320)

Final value 0.7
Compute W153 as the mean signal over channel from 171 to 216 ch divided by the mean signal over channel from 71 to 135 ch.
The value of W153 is 0.80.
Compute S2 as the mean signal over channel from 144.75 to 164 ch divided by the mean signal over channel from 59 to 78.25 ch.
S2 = 1.29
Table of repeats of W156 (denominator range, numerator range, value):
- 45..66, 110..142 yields 1.40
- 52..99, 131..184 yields 1.18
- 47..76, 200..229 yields 1.19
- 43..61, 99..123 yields 1.41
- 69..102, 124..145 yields 1.15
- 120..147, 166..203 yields 0.75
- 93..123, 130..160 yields 1.05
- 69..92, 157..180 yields 1.12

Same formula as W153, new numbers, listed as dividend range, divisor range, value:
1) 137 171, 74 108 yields 1.17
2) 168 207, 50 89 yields 0.92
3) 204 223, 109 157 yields 0.91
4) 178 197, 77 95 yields 0.79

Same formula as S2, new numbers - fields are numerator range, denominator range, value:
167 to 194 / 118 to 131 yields 0.80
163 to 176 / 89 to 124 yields 0.97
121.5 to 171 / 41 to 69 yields 1.37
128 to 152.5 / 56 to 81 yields 1.28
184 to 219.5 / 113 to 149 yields 0.77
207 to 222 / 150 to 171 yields 0.90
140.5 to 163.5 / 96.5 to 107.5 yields 1.07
